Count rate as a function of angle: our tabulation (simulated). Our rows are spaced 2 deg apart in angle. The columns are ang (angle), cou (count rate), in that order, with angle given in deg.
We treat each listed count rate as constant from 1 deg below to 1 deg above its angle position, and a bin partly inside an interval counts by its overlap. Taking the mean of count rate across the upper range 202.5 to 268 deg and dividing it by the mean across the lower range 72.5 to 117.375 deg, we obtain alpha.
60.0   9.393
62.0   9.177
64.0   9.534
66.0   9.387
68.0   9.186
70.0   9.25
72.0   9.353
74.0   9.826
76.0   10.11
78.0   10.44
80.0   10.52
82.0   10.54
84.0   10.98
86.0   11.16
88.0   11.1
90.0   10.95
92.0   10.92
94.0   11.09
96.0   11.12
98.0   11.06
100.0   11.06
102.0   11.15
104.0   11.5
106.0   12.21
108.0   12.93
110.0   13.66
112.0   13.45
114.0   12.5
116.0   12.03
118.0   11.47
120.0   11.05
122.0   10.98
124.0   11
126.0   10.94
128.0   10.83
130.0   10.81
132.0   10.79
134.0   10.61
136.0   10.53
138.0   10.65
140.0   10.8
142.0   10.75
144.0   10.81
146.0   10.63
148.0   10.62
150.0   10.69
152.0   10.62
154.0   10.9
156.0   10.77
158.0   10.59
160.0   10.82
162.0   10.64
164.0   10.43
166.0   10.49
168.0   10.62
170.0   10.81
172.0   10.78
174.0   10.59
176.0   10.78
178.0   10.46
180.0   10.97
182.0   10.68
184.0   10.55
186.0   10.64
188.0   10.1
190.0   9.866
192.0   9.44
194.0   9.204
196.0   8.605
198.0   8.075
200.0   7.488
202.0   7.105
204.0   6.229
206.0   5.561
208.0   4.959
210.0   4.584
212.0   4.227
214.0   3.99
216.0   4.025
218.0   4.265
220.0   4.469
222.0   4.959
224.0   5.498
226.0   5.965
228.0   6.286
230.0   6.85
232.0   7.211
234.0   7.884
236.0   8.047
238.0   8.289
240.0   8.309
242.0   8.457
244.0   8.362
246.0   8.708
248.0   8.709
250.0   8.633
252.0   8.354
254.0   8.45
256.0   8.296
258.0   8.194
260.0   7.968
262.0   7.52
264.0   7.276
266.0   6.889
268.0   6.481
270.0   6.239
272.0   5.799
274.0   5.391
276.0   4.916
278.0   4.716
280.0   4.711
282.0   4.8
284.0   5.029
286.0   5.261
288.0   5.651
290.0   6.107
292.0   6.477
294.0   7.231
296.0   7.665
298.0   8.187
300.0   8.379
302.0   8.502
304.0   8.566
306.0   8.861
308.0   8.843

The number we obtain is 0.6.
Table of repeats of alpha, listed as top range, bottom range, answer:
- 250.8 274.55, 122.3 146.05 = 0.68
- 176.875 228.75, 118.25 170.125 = 0.67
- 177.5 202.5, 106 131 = 0.80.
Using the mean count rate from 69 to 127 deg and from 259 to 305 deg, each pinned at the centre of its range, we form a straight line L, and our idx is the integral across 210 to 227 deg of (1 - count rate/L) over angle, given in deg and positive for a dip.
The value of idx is 7.21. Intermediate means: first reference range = 11.2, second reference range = 6.51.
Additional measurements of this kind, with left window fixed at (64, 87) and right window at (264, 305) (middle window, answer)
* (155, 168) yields -3.2 deg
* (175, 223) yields 2.4 deg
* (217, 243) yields 2.3 deg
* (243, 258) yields -3.3 deg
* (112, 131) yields -4.4 deg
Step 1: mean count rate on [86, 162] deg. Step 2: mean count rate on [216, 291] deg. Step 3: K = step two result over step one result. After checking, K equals 0.60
